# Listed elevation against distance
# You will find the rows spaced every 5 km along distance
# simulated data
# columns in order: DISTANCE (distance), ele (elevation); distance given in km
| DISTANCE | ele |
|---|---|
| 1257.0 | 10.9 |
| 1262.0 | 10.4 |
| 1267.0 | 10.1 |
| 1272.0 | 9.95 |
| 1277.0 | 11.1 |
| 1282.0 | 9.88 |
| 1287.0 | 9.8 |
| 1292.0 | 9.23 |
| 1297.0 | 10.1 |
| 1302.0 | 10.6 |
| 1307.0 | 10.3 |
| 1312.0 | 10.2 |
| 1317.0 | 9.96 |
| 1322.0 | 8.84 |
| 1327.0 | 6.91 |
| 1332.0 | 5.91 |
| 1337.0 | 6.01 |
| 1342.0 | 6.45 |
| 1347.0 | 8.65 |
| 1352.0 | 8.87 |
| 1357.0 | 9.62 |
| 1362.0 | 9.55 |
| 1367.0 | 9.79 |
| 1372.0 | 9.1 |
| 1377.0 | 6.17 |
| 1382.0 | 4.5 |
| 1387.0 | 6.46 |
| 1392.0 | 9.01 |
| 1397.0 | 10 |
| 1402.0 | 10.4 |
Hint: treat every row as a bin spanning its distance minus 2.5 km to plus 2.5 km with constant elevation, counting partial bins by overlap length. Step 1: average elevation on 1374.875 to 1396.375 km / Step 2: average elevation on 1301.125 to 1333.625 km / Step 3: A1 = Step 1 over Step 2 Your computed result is 0.76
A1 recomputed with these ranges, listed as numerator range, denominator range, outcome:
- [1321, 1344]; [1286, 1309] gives 0.67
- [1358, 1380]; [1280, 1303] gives 0.87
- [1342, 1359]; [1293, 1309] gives 0.85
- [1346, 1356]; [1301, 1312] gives 0.86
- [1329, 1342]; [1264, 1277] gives 0.59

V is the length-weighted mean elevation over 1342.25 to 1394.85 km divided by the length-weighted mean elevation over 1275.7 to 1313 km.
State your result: 0.80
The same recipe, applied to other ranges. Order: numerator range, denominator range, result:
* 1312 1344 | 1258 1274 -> 0.74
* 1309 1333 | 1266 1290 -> 0.84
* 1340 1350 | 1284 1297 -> 0.80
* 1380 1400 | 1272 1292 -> 0.76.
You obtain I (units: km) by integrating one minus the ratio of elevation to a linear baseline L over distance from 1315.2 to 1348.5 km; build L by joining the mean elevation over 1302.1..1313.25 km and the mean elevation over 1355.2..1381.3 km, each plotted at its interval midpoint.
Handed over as 7.5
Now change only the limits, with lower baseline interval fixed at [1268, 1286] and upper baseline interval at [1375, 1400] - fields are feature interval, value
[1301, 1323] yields -1.6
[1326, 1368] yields 1.9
